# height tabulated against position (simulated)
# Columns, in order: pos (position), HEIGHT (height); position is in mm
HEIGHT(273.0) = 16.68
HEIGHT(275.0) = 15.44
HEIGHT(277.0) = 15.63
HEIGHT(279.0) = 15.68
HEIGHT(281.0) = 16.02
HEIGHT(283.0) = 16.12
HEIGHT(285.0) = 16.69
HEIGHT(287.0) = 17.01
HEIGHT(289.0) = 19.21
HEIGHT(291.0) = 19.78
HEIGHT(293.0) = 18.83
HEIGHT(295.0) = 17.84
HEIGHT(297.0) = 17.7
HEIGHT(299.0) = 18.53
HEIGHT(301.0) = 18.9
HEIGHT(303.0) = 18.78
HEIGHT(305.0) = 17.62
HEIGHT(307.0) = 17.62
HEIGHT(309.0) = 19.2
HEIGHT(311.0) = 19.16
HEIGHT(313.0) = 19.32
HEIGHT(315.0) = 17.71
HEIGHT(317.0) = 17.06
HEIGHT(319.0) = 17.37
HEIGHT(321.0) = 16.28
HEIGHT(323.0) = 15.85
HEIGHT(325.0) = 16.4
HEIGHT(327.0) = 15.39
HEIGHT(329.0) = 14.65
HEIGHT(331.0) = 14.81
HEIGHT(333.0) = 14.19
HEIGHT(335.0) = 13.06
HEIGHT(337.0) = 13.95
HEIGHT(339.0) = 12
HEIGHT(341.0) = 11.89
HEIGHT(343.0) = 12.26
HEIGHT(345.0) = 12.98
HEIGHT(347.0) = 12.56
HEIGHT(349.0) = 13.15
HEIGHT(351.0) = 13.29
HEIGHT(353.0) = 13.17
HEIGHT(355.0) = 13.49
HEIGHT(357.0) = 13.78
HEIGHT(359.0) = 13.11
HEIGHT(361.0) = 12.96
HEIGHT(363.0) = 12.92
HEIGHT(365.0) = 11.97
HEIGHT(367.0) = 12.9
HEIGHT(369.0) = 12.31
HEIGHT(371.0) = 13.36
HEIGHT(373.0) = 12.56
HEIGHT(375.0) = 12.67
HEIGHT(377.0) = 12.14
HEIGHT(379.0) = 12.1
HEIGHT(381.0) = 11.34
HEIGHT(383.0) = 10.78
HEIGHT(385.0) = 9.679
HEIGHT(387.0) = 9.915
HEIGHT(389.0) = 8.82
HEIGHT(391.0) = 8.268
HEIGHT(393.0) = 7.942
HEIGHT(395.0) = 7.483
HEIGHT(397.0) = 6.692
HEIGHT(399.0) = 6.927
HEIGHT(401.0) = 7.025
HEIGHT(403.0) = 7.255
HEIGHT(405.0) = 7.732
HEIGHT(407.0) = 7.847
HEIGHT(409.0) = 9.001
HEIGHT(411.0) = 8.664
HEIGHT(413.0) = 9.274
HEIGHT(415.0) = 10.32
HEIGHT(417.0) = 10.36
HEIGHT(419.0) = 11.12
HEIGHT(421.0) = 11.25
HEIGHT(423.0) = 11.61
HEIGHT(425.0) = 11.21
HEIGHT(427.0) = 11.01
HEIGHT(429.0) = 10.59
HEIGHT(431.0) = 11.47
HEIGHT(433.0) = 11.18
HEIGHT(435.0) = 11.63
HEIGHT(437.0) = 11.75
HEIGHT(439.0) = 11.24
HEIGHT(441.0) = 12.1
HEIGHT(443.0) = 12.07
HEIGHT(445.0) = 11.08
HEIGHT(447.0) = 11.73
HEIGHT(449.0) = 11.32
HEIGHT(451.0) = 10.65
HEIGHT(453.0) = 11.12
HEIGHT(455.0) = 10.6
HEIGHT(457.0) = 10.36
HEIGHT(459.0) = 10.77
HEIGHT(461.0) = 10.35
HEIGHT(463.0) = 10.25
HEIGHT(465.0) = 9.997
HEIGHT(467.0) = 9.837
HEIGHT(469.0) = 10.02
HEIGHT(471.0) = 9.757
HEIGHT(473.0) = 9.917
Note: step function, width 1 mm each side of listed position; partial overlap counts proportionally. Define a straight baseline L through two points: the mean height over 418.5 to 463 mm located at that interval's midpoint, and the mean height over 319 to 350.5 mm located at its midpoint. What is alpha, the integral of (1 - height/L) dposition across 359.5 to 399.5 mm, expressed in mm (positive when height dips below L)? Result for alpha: 6.6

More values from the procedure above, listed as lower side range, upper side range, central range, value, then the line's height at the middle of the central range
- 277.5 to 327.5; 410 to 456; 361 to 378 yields 1.91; 14.2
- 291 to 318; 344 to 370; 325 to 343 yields 1.83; 15.3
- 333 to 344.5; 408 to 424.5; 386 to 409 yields 6.34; 10.8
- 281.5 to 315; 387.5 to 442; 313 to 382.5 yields 3.88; 14.6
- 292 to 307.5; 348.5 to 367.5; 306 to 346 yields 1.11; 15.9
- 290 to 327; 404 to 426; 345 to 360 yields 1.42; 14.6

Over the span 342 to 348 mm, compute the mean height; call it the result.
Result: 12.6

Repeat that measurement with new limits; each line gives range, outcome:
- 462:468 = 10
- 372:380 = 12.4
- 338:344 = 12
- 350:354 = 13.2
